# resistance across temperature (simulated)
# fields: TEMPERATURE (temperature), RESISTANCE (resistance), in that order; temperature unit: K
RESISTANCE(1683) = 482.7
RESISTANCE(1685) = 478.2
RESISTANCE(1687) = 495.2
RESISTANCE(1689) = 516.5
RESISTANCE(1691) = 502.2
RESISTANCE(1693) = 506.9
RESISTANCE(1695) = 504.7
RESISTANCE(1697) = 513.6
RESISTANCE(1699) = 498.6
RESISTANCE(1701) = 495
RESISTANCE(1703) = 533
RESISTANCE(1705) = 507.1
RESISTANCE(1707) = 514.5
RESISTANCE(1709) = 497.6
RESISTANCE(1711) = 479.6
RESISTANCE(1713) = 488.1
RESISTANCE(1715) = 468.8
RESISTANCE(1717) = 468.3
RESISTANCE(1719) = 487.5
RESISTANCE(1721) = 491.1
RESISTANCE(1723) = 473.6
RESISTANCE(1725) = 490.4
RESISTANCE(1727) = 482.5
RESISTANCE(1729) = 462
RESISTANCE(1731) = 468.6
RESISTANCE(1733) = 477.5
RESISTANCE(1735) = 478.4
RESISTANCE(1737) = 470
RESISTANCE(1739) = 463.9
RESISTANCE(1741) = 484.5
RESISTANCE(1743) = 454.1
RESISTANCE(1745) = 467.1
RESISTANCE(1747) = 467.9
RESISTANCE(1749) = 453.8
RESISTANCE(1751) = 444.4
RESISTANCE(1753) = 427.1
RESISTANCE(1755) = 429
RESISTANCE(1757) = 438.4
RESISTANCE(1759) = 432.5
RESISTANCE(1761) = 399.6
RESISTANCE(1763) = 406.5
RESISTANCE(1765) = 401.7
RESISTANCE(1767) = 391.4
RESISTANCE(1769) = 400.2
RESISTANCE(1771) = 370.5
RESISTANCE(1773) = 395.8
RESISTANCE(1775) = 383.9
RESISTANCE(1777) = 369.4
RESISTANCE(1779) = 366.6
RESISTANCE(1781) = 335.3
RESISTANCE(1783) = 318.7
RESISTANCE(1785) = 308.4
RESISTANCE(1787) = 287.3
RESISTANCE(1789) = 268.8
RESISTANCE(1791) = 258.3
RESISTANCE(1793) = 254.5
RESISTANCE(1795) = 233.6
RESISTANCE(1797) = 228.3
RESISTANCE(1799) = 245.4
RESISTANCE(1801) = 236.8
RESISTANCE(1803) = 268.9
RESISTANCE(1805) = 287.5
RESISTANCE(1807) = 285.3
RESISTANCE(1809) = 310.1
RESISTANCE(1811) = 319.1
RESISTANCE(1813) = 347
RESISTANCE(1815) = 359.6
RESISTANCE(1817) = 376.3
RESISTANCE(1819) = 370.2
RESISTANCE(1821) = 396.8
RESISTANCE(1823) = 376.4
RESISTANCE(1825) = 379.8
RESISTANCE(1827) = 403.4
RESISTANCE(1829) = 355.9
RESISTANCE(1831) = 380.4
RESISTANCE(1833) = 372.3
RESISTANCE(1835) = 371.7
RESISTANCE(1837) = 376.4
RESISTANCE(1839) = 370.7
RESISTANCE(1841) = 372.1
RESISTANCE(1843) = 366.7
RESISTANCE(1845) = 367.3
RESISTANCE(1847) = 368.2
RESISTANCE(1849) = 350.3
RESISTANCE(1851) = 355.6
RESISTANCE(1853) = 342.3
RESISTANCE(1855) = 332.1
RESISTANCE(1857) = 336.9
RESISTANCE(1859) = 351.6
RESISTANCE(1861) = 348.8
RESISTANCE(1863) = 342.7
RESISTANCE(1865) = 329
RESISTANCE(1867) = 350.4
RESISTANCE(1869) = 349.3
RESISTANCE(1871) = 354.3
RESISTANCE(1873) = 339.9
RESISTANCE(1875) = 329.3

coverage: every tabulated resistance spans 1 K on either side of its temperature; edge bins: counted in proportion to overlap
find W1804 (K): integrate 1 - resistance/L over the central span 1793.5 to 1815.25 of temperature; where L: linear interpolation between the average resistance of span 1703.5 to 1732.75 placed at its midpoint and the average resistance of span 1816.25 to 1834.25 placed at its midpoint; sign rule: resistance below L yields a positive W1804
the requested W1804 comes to 6.4 K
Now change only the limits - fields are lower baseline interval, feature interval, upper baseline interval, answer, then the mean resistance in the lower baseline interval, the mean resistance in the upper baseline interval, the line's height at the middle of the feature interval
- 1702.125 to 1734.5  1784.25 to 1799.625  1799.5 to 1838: 4.93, 487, 345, 383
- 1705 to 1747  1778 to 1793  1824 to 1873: 4.22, 479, 359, 421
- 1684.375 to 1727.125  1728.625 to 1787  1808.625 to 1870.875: 3.57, 496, 359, 443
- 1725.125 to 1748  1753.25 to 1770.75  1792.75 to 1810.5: -0.96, 471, 263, 390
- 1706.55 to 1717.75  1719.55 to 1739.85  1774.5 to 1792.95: -1.49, 485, 317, 444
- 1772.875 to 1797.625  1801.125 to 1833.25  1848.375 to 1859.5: -2.09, 306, 344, 324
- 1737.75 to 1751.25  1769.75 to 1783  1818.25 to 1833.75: 1.96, 463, 380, 431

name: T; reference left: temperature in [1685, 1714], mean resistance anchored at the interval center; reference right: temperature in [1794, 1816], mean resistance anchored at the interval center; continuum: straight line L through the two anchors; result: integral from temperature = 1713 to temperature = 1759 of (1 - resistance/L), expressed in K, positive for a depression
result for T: -4.26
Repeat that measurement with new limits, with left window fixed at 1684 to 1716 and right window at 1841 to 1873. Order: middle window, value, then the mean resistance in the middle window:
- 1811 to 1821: 0.7 K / 362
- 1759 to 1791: 5.2 K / 359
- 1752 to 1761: 0.4 K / 428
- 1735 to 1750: -0.2 K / 467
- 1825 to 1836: 0.0 K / 377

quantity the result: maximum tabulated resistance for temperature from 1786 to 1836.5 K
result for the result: 403.4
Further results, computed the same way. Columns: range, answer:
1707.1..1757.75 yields 497.6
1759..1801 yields 432.5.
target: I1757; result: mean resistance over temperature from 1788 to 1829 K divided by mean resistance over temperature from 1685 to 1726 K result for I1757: 0.6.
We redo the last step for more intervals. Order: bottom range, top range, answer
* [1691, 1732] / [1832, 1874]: 0.72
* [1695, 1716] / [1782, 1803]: 0.53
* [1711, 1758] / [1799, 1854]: 0.75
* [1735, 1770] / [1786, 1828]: 0.71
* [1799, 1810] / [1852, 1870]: 1.25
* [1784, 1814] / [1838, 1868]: 1.28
